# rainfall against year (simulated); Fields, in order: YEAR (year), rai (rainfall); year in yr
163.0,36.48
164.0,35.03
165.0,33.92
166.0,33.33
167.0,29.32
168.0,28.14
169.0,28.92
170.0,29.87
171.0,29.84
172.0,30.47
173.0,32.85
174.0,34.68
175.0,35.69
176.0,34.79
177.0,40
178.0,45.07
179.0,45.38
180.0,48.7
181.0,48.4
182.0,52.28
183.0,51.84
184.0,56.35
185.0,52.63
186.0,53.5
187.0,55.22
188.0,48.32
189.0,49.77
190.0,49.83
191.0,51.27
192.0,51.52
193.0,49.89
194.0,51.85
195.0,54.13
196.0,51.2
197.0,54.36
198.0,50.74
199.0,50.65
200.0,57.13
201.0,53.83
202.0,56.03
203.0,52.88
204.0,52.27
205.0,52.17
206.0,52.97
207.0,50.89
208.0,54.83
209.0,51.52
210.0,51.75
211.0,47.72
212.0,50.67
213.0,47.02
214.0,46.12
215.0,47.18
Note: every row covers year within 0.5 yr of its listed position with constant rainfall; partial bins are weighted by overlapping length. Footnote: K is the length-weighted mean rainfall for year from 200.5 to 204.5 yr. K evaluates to 53.8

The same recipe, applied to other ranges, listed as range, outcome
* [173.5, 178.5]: 38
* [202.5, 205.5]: 52.4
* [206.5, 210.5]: 52.2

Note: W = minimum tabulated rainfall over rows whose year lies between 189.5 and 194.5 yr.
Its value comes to 49.83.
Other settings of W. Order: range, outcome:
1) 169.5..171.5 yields 29.84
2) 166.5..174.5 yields 28.14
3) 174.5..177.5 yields 34.79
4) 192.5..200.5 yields 49.89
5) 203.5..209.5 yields 50.89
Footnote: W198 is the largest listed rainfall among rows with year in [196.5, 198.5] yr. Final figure 54.36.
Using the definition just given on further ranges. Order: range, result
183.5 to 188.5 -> 56.35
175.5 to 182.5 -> 52.28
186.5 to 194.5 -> 55.22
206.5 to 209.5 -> 54.83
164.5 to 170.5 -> 33.92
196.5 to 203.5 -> 57.13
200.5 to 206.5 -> 56.03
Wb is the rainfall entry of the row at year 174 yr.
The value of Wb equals 34.68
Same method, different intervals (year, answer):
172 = 30.47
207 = 50.89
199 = 50.65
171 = 29.84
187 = 55.22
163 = 36.48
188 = 48.32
